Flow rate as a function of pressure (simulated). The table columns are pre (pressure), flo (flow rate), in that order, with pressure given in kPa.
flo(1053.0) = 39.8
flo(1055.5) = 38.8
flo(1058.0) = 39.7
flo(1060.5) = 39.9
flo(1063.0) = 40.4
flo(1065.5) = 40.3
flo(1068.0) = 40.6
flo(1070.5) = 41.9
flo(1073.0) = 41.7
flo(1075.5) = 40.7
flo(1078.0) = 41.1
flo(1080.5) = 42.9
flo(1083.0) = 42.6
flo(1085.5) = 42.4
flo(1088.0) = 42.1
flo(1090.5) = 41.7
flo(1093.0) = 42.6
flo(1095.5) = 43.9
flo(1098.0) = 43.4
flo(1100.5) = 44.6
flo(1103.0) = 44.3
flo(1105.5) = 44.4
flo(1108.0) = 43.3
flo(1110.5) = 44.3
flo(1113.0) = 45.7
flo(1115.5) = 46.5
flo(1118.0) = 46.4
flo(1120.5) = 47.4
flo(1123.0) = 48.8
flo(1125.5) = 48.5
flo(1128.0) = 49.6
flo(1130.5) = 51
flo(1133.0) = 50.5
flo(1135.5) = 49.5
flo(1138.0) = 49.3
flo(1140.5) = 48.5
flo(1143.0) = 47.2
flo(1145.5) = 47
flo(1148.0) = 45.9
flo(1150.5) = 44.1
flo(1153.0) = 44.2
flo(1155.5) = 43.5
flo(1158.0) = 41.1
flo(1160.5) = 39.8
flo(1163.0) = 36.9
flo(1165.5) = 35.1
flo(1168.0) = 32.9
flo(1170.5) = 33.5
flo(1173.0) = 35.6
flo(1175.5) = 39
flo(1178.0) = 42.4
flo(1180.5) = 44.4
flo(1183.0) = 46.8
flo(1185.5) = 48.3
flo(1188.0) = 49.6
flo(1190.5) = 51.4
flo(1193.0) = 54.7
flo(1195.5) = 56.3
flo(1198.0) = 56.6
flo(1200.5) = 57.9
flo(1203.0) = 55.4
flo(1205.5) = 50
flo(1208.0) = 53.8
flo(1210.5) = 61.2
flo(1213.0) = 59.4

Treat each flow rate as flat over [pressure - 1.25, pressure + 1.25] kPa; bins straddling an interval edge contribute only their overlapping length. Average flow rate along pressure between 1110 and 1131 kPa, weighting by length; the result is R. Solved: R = 47.6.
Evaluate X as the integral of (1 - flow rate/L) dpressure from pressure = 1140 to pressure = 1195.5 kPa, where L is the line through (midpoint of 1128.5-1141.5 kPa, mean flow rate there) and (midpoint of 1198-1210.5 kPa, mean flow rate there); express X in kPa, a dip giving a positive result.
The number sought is 9.4 kPa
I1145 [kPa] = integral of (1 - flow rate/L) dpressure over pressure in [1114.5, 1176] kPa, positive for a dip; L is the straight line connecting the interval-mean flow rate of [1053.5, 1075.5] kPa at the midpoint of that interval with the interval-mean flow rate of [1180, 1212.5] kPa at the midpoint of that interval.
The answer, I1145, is 4.9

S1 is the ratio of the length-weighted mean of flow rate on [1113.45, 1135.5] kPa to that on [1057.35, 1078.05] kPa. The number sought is 1.19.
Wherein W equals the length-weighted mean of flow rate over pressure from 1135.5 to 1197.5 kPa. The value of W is 44.3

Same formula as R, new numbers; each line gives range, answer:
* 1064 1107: 42.4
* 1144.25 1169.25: 41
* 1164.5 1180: 36.8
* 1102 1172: 44.6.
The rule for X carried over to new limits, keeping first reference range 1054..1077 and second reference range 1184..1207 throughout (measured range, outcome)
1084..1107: 0.1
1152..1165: 2.3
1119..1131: -0.7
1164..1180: 4.5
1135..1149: 0.0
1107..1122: -0.1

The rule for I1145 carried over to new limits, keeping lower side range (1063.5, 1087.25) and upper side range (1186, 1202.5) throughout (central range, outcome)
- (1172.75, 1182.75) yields 2.1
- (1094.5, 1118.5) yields 0.1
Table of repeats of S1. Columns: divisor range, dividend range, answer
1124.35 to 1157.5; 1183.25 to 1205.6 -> 1.12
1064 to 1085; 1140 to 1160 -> 1.08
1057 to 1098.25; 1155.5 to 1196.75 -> 1.03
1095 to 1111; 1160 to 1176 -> 0.81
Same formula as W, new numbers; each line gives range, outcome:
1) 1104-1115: 44.6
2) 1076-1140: 45.5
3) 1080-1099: 42.7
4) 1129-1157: 47.3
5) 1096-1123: 45.2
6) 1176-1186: 44.8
